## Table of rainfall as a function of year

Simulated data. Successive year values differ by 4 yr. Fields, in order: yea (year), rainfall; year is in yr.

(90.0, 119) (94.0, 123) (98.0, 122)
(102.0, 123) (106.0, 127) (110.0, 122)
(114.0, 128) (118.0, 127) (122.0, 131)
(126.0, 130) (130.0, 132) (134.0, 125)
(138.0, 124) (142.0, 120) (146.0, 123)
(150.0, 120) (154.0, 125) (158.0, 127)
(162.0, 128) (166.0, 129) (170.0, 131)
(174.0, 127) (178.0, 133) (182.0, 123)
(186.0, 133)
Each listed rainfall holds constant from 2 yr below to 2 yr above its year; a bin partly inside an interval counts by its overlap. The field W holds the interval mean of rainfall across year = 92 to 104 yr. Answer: 123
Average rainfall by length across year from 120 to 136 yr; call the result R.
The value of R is 130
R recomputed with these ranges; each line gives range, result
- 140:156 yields 122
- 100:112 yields 124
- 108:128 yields 128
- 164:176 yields 129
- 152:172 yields 128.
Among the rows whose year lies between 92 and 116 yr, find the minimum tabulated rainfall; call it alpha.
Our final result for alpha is 122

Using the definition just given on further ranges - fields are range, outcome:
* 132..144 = 120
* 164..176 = 127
